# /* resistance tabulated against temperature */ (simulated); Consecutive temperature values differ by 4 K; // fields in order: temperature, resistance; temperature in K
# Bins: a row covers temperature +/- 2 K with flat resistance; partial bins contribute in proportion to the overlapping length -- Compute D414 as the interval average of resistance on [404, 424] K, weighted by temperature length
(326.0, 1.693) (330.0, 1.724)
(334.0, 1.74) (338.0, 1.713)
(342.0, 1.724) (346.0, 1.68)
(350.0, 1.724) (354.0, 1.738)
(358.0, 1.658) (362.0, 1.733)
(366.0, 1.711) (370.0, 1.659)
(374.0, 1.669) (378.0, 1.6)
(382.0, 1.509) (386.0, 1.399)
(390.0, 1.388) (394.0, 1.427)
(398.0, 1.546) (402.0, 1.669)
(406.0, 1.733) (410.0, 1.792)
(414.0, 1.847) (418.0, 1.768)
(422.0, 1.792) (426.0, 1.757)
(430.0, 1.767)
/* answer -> 1.79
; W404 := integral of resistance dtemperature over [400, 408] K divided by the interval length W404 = 1.7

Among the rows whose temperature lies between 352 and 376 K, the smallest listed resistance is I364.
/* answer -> 1.658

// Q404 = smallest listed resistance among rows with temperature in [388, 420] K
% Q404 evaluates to 1.388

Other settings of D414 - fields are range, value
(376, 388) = 1.5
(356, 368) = 1.7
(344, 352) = 1.7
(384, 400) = 1.44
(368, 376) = 1.66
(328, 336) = 1.73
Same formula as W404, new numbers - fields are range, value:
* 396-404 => 1.61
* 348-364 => 1.71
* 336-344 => 1.72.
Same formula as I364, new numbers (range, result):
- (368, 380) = 1.6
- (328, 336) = 1.724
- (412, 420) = 1.768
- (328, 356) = 1.68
